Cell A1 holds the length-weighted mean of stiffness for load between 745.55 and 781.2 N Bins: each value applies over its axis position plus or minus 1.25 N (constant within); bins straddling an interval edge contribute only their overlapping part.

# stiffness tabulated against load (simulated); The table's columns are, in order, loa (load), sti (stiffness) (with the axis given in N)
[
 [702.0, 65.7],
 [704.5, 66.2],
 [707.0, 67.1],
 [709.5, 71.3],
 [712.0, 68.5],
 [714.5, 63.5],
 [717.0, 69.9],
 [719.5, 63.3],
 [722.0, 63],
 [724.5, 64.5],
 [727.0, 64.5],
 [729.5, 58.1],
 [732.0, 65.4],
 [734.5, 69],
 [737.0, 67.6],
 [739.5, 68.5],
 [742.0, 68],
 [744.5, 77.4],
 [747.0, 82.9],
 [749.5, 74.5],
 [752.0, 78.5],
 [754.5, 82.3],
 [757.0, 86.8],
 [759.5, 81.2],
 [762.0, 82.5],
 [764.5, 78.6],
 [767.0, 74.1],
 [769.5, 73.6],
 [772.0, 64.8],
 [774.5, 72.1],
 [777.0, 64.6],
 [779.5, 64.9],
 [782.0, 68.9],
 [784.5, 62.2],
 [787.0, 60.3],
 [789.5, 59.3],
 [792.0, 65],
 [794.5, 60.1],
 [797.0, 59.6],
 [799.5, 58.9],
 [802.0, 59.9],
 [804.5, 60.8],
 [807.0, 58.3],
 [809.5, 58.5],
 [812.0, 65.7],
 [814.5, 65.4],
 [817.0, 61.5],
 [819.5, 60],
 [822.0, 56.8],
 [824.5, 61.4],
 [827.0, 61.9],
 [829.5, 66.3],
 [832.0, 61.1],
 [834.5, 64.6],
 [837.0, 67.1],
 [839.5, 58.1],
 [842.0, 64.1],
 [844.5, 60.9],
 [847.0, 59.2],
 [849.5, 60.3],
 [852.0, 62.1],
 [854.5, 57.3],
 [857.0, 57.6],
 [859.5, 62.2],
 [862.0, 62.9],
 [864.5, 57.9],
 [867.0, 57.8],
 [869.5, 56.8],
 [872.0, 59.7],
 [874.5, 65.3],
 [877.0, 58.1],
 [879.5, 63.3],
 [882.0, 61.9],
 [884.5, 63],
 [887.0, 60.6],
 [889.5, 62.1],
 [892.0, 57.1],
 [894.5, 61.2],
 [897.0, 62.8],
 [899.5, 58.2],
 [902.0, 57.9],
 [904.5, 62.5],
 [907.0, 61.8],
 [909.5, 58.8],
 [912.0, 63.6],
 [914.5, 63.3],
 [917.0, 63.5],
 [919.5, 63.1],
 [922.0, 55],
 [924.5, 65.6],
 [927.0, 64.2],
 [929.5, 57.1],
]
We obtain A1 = 75.7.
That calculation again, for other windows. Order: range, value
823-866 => 61.4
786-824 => 60.7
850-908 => 60.4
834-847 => 62.5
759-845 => 64.5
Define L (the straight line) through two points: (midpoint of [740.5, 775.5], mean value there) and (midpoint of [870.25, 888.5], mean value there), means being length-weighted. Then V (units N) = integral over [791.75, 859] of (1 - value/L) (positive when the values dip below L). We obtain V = 7.0 N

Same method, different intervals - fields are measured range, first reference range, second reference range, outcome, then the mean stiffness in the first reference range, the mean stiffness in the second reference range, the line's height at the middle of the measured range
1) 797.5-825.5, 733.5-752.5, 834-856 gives 2.0 N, 73.2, 61.4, 65.2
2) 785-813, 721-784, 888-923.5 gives 3.2 N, 71.8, 60.8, 68.4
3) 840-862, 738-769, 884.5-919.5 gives 2.1 N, 77.8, 61.2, 66.9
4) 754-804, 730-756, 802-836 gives -0.6 N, 73.1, 61.7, 67.7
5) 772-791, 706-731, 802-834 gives -0.5 N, 65.4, 61.5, 62.9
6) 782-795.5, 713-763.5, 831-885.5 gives 1.0 N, 71.6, 61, 67.1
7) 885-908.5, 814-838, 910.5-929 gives 0.7 N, 62.5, 62.3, 62.4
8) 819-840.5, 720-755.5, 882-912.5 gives 0.9 N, 70.1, 60.8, 64.7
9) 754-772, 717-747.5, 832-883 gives -3.5 N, 67.4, 60.9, 65.8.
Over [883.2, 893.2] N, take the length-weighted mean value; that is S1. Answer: 60.7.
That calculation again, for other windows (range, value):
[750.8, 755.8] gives 80.5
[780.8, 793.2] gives 63.1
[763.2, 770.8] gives 75.4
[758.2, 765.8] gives 80.8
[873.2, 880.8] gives 62.2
